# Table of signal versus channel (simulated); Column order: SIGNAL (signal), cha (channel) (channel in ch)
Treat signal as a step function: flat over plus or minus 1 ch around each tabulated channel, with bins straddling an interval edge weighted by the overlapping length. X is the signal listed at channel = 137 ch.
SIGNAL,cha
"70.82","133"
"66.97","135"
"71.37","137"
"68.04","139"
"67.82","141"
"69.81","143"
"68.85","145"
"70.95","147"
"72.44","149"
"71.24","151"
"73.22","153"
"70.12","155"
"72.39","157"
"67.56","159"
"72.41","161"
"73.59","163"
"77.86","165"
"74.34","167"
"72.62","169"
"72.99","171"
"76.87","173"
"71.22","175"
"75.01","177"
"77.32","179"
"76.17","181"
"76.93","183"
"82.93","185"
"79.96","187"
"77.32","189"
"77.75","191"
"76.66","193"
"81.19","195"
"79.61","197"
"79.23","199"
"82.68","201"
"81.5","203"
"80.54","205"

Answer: 71.37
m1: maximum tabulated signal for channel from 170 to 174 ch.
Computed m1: 76.87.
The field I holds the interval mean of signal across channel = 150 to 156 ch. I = 71.5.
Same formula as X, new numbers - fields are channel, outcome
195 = 81.19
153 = 73.22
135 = 66.97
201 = 82.68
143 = 69.81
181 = 76.17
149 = 72.44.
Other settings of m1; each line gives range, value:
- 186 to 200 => 81.19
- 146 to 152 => 72.44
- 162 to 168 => 77.86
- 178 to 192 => 82.93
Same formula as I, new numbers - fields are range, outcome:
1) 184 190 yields 80.1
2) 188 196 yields 78.2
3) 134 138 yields 69.2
